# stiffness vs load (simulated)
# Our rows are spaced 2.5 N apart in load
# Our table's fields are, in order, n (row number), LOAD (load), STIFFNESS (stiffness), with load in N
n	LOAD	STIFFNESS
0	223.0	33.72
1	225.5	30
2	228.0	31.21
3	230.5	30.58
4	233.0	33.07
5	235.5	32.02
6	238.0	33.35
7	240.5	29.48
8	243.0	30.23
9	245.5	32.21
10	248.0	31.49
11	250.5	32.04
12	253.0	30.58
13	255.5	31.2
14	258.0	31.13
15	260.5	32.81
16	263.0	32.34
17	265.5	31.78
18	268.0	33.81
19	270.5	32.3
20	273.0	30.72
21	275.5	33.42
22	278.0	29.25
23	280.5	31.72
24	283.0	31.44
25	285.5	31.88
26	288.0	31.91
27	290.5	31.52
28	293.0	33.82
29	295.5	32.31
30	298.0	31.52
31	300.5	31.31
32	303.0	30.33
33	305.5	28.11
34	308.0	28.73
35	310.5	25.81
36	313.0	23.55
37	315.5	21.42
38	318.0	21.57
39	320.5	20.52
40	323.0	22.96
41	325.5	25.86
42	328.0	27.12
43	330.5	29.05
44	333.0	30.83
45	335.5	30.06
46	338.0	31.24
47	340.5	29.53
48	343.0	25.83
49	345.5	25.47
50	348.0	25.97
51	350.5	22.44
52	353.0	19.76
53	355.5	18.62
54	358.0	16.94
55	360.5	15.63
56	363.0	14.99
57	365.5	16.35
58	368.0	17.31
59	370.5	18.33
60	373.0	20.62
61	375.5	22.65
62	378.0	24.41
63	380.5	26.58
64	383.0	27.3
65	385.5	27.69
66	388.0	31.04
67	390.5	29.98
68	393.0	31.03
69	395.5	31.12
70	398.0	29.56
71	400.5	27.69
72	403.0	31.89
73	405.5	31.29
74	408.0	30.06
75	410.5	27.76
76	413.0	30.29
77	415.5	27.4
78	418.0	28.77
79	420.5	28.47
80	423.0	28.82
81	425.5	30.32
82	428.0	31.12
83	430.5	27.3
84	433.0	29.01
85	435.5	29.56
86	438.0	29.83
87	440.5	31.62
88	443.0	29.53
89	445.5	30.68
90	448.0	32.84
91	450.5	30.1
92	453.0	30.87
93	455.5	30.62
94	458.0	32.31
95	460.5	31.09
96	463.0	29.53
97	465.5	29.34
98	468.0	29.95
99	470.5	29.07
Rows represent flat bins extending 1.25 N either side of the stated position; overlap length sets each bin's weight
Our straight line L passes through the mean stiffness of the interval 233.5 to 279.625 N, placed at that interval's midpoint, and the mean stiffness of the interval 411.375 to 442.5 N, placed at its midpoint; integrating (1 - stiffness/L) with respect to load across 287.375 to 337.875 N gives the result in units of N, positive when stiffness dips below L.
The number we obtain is 4.9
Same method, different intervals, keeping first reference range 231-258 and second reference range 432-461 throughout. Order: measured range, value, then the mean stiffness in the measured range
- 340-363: 7.01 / 21.6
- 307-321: 3.39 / 23.7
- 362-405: 7.72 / 25.4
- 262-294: -0.61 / 32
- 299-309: 0.51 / 29.7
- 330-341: 0.31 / 30.3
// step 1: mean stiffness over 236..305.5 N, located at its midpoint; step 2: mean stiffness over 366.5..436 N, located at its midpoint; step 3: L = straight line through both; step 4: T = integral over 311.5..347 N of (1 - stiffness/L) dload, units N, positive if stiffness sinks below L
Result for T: 4.49 N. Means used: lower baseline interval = 31.6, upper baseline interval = 27.7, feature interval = 26.1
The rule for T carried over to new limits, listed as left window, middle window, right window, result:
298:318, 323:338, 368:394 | -1.0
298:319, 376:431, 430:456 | 0.4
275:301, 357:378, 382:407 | 8.4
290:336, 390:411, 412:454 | -0.7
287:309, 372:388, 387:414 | 2.6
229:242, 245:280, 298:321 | -2.5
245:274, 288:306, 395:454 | 0.0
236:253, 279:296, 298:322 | -2.6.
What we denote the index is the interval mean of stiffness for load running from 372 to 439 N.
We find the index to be 28.6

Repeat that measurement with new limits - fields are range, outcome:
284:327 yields 27.8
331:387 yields 23.2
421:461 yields 30.3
